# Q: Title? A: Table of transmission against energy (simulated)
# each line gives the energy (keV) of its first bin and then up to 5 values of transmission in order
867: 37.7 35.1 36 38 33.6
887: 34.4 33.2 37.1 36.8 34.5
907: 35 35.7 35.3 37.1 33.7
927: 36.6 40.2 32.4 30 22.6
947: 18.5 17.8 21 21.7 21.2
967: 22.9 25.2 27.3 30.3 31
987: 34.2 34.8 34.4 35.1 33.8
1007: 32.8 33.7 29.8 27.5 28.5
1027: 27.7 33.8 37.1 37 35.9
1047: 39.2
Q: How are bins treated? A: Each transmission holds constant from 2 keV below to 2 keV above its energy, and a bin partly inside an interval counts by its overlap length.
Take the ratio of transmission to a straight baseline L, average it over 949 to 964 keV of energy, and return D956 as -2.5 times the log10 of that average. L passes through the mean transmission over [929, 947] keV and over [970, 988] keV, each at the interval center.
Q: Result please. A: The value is 0.41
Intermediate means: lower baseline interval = 29.9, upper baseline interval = 29.6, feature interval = 20.4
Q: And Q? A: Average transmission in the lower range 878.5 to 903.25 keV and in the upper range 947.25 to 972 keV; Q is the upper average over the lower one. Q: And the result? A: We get 0.6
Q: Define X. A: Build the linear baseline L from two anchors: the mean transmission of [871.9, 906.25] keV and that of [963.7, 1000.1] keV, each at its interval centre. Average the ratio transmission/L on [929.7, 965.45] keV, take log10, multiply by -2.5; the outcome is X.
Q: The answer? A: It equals 0.29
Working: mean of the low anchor 35.4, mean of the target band 24.7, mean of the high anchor 30.1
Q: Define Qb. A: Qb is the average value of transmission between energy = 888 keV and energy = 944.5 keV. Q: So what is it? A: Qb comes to 34.4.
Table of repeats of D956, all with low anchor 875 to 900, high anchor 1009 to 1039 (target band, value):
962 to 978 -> 0.317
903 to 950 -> 0.071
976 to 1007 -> -0.022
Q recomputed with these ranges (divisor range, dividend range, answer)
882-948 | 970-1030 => 0.93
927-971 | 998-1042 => 1.28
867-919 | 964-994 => 0.82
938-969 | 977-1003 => 1.54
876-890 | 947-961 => 0.57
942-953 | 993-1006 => 1.77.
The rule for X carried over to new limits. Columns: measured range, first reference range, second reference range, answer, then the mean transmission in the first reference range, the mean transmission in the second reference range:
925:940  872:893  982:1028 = -0.041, 35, 32.1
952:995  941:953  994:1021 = -0.068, 19.6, 32.4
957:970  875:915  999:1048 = 0.468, 35.4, 33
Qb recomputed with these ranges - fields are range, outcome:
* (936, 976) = 22.9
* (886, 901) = 35.4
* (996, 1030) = 31.3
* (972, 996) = 31.6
